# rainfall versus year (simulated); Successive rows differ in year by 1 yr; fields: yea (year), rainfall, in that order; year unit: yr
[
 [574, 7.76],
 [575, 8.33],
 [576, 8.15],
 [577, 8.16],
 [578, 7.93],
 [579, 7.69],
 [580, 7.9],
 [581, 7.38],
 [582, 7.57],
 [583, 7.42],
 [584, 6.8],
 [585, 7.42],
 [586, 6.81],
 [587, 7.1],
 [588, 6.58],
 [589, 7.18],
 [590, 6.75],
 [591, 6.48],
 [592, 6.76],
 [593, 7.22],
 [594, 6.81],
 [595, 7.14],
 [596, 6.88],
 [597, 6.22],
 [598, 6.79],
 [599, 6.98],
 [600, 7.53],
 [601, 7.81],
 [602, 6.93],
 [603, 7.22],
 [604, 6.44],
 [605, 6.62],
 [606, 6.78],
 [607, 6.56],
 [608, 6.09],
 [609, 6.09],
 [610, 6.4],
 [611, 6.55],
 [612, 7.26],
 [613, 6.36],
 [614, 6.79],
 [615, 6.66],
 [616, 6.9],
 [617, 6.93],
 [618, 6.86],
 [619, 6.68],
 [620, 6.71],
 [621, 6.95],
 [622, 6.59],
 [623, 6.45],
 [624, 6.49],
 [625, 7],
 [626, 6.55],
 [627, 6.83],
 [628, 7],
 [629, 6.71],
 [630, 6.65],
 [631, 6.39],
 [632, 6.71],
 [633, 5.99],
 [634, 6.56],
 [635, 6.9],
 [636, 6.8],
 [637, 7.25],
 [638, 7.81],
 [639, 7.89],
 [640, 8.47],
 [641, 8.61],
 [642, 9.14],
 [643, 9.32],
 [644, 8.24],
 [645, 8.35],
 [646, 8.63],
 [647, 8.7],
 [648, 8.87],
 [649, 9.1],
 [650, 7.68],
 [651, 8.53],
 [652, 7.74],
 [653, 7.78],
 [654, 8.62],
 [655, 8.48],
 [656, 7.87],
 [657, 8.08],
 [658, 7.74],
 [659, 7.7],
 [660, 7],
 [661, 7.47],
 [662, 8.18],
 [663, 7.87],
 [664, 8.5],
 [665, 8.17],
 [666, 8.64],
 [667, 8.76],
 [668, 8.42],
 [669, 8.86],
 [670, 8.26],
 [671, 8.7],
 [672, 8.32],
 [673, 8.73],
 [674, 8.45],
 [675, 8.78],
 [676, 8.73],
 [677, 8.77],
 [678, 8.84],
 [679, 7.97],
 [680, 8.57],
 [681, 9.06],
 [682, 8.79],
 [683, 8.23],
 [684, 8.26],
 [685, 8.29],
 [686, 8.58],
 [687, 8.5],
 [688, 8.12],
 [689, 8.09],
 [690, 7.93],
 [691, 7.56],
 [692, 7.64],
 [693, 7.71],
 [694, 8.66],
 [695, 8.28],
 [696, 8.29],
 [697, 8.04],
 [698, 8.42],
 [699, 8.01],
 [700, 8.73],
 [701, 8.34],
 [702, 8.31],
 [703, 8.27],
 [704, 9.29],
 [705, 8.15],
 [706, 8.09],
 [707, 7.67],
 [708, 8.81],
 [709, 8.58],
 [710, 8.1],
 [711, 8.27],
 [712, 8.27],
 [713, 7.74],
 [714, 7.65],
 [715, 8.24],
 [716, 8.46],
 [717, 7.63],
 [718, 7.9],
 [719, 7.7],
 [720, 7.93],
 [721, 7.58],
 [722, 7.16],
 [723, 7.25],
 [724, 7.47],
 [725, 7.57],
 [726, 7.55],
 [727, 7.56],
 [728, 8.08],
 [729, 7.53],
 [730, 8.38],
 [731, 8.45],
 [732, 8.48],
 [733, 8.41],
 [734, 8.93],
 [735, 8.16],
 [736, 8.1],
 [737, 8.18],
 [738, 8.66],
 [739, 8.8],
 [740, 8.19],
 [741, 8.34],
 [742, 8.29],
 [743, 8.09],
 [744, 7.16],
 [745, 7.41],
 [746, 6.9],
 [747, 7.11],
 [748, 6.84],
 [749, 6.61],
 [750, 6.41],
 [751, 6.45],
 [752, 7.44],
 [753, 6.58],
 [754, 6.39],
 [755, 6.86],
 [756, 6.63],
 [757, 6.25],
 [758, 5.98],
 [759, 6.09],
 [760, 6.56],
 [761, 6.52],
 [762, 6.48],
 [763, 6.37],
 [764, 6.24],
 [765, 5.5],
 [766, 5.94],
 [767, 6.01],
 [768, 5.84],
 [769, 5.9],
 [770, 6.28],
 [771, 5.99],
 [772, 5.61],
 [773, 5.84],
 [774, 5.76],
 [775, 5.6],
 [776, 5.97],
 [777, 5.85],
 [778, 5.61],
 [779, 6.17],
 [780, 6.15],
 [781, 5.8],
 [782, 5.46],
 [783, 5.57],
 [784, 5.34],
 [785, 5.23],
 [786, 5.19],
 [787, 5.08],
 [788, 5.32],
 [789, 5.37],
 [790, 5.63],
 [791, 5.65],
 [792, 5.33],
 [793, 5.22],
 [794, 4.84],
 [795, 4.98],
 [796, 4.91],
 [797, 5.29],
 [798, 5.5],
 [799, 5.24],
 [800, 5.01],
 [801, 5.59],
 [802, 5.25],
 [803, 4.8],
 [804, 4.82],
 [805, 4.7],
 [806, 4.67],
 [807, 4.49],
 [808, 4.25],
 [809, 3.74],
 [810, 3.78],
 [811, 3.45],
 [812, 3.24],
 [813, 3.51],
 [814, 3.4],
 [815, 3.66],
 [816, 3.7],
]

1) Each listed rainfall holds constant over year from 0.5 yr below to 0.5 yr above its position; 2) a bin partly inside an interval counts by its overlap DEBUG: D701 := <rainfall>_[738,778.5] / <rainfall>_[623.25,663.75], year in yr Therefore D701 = 0.9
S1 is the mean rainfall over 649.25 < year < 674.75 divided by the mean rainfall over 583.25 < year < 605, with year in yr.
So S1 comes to 1.18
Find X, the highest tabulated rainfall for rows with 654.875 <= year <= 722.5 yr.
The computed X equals 9.29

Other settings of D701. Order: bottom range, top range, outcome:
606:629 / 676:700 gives 1.24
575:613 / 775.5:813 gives 0.72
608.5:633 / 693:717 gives 1.24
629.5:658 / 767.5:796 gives 0.71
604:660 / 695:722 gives 1.11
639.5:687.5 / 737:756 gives 0.88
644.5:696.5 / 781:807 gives 0.63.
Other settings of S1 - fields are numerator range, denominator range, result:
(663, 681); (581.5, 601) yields 1.22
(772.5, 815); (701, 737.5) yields 0.63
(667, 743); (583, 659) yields 1.14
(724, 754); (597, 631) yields 1.14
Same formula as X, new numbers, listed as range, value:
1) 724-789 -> 8.93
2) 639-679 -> 9.32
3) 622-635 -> 7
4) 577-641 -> 8.61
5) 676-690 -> 9.06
